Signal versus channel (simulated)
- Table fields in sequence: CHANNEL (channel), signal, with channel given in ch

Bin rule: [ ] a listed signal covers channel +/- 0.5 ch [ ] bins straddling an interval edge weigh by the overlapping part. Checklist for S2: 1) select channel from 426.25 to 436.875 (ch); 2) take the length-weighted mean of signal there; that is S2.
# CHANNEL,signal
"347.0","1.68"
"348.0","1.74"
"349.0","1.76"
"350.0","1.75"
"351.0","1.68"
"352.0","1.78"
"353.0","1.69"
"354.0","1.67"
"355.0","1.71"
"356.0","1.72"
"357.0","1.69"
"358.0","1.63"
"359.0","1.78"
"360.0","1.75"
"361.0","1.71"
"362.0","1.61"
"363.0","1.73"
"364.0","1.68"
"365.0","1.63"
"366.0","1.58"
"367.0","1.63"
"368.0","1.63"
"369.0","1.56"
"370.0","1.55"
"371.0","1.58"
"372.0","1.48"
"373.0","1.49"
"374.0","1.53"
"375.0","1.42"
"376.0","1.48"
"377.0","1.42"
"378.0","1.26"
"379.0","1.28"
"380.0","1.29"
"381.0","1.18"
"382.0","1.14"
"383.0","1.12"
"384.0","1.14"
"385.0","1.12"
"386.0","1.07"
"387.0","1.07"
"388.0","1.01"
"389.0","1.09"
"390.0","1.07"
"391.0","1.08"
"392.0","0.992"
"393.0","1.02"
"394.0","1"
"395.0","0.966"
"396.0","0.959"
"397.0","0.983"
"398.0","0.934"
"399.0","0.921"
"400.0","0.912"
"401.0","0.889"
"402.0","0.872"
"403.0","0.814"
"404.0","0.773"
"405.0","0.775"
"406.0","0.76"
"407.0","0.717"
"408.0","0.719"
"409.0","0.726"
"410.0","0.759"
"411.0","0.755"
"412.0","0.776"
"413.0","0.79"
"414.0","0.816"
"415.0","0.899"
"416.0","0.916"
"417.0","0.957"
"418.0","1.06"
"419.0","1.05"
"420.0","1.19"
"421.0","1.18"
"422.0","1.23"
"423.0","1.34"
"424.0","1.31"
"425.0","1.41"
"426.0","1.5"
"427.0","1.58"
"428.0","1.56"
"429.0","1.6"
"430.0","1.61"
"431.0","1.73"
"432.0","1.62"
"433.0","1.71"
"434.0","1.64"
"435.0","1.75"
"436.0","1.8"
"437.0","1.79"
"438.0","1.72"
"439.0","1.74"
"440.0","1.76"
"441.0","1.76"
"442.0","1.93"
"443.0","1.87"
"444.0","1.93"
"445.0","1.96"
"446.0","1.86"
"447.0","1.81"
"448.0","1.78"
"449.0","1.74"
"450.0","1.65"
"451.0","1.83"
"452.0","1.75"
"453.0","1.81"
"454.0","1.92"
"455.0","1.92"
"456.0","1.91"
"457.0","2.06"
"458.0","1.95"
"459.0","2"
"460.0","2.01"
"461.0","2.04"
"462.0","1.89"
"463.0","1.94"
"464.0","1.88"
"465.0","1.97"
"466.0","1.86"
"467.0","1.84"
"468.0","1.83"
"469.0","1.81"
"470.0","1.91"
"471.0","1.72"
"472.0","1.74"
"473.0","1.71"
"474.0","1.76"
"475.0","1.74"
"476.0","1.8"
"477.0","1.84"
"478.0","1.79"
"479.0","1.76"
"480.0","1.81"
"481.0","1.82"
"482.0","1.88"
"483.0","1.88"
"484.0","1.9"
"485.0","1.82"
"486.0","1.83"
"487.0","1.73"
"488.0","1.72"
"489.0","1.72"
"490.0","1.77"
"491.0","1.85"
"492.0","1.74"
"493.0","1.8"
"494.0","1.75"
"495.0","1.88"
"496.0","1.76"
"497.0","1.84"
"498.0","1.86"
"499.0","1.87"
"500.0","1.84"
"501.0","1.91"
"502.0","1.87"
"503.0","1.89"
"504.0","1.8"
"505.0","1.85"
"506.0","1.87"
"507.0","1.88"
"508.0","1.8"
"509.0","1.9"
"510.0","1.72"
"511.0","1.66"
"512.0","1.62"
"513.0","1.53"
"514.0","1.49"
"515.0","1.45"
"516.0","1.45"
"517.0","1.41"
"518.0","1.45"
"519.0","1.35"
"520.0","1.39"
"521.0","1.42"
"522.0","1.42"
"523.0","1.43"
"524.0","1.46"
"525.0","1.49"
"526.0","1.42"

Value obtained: 1.66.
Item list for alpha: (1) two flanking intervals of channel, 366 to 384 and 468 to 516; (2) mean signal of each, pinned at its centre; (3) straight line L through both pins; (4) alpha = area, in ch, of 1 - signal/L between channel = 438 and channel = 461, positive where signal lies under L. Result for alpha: -3.0 ch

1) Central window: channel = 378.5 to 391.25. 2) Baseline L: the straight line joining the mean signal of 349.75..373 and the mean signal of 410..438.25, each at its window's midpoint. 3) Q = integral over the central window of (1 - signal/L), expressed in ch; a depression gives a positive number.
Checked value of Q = 3.4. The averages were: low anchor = 1.66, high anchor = 1.32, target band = 1.13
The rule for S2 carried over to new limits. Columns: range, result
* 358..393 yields 1.39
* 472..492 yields 1.79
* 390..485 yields 1.49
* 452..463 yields 1.94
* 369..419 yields 1.05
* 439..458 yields 1.85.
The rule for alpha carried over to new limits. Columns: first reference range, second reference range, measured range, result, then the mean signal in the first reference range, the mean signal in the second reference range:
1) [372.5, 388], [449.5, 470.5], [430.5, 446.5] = -0.6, 1.26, 1.89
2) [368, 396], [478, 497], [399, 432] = 8.3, 1.24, 1.8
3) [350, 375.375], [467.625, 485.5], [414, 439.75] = 4.6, 1.64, 1.81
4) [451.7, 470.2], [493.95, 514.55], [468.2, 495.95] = 0.9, 1.91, 1.79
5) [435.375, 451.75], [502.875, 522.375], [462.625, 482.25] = -1.1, 1.81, 1.61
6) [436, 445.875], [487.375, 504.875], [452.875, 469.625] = -0.9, 1.83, 1.82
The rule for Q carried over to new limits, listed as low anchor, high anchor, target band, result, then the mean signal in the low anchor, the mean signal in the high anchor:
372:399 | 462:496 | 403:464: 1.37 ch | 1.16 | 1.81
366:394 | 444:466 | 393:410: 6.95 ch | 1.29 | 1.89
